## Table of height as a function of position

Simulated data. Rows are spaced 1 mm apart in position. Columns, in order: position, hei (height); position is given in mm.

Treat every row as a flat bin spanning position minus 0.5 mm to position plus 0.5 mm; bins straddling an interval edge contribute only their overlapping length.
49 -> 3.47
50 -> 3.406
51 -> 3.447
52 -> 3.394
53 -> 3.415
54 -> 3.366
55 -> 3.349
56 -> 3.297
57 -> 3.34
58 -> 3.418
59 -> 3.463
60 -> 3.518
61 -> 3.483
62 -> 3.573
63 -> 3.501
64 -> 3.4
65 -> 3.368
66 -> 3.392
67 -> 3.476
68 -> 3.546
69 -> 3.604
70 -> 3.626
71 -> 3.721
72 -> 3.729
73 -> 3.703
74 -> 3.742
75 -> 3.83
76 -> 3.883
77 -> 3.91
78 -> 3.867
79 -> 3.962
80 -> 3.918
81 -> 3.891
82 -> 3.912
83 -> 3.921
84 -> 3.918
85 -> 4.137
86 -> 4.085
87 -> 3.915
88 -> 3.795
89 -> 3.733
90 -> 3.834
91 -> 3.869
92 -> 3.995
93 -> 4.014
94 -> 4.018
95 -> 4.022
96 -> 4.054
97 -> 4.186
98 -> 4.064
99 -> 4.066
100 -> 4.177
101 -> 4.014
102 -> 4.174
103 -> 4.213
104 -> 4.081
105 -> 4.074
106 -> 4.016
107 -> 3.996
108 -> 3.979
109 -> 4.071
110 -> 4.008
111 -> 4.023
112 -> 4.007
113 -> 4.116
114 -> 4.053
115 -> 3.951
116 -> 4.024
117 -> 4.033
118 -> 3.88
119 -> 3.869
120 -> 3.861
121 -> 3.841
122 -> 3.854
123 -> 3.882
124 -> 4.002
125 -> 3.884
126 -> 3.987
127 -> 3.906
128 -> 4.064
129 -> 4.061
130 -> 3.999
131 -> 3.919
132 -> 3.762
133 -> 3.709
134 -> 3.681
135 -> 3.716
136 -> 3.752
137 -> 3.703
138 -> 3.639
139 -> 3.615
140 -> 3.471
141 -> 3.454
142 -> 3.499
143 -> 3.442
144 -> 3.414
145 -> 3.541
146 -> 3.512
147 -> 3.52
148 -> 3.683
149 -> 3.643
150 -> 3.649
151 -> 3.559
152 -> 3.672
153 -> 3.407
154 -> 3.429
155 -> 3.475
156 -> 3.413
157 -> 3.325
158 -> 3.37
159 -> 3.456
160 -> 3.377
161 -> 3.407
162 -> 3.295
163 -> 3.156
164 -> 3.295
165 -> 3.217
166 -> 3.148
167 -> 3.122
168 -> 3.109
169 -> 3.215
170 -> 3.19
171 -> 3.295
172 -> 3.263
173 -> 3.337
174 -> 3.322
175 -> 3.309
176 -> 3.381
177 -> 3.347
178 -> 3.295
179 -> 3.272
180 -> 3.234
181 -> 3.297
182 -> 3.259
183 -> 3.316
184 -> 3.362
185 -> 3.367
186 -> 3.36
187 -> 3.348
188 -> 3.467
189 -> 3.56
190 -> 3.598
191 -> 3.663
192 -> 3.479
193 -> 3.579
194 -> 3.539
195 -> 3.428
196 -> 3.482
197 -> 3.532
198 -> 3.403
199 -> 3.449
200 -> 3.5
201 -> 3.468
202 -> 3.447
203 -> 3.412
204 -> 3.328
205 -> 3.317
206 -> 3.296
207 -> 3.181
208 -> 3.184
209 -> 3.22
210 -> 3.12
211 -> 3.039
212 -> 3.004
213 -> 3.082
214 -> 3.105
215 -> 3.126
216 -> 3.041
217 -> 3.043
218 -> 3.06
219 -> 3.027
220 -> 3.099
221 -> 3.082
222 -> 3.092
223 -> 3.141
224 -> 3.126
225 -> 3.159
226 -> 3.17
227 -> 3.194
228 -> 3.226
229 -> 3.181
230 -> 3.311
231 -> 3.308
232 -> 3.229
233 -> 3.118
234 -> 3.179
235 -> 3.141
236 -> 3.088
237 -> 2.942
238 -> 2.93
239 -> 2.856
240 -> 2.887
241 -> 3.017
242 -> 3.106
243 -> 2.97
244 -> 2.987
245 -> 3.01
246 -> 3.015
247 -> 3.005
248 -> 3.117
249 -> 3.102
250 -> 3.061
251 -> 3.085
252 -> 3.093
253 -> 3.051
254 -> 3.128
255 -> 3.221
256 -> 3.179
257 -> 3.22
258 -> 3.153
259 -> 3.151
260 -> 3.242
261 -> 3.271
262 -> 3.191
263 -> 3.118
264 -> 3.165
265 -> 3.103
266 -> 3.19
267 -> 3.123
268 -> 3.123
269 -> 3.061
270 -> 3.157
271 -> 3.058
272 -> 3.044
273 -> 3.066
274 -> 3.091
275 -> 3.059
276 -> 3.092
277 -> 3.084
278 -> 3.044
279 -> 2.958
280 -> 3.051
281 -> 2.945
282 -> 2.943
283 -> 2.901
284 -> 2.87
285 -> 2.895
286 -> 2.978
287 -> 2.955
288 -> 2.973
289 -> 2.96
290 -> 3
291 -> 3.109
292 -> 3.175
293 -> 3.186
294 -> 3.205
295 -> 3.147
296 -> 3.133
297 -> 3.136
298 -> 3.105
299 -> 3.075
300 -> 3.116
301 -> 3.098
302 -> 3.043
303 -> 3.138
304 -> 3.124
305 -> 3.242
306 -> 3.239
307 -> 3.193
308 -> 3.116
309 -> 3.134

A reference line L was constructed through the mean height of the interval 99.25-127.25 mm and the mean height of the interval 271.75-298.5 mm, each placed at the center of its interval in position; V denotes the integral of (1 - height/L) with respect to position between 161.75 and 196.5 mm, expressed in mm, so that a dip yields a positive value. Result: 2.8 mm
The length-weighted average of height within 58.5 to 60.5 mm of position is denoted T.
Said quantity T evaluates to 3.49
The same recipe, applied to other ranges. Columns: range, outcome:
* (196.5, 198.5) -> 3.47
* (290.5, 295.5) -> 3.16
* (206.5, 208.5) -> 3.18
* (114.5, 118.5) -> 3.97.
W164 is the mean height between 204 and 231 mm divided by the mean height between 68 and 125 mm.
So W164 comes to 0.80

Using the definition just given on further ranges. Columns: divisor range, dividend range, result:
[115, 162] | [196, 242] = 0.86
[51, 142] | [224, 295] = 0.81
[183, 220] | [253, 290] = 0.93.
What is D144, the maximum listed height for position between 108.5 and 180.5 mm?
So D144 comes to 4.116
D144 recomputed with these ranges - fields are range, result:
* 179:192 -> 3.663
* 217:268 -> 3.311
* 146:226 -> 3.683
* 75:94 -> 4.137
